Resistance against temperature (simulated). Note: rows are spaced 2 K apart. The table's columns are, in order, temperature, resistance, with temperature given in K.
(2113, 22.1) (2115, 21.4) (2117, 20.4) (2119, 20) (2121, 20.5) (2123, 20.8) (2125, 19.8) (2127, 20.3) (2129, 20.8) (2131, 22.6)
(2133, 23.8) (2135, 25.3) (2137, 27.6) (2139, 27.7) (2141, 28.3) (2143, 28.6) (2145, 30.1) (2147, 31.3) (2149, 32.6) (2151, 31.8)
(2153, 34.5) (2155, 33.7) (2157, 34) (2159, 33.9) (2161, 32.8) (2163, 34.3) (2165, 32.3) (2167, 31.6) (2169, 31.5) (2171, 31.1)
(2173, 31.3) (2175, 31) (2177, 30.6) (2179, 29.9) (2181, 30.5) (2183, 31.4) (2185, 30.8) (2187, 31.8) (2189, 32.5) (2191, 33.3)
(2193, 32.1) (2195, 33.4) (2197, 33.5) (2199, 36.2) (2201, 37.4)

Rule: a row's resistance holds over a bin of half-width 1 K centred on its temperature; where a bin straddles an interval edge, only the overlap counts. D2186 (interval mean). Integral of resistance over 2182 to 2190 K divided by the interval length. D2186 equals 31.6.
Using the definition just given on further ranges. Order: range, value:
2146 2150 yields 32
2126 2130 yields 20.6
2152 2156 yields 34.1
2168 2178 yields 31.1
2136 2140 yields 27.6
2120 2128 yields 20.4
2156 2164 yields 33.8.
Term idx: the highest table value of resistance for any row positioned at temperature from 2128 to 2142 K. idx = 28.3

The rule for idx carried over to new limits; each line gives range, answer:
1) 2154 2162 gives 34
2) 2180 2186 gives 31.4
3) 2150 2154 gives 34.5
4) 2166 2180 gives 31.6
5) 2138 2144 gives 28.6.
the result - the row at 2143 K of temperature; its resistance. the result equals 28.6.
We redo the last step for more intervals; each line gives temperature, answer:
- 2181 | 30.5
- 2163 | 34.3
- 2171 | 31.1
